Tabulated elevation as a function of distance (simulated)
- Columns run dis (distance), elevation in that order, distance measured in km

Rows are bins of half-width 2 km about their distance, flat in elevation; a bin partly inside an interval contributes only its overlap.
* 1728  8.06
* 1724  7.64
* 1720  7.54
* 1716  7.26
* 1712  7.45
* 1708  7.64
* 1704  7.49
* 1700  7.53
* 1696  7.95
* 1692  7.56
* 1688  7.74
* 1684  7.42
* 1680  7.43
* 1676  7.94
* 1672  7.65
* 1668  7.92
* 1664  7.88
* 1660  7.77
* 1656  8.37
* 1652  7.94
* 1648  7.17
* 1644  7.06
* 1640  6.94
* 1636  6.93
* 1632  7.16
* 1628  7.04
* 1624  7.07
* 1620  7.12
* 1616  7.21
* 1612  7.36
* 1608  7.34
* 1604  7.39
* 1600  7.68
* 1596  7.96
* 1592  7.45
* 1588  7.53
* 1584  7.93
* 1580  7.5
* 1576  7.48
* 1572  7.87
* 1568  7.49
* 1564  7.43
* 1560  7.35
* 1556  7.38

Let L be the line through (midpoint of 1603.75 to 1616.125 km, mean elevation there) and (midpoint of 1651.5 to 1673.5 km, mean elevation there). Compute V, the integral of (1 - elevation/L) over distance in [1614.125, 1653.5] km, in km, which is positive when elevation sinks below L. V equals 2.3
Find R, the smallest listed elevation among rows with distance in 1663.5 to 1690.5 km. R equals 7.42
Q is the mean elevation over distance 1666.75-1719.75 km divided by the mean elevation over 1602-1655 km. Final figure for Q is 1.05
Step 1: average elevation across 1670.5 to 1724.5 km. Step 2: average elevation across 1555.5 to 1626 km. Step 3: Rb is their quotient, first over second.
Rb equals 1.01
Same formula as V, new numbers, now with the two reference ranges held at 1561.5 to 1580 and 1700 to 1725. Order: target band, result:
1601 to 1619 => 0.5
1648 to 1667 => -1.0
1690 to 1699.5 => -0.3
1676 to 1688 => -0.1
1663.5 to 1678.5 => -0.6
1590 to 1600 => -0.2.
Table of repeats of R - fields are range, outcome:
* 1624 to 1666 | 6.93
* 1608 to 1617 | 7.21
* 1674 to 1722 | 7.26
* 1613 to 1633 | 7.04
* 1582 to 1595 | 7.45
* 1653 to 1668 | 7.77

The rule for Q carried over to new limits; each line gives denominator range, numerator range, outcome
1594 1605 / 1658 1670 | 1.02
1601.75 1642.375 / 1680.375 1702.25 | 1.06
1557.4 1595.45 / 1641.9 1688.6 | 1.02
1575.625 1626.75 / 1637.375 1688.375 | 1.02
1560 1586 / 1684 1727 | 1.00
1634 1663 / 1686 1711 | 1.02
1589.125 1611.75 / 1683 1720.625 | 1.00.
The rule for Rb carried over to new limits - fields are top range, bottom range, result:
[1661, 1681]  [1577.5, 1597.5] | 1.02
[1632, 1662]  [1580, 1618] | 0.99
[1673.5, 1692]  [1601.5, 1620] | 1.04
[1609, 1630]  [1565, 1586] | 0.94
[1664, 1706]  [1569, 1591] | 1.00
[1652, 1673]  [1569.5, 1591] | 1.04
